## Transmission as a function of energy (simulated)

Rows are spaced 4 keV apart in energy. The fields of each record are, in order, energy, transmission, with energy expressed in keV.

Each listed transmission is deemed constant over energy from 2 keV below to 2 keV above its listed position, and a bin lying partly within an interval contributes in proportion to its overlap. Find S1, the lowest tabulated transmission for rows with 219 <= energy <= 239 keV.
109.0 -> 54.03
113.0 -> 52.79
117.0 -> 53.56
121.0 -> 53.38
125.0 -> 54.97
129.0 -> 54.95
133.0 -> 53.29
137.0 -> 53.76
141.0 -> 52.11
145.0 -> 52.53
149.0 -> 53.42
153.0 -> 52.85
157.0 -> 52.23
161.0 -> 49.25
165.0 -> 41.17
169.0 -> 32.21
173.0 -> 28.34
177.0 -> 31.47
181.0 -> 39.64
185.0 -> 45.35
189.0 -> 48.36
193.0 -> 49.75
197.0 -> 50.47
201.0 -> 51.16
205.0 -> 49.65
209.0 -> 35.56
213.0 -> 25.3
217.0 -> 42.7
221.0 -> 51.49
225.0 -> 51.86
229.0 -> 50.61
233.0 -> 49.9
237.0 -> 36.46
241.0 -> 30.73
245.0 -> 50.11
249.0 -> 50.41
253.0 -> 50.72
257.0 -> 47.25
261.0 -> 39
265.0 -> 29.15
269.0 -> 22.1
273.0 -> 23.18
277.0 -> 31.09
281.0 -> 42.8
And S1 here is 36.46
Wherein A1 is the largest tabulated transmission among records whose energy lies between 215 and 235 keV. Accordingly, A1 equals 51.86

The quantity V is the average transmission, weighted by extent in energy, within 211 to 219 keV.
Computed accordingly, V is 34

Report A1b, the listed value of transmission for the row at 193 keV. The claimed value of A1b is 49.75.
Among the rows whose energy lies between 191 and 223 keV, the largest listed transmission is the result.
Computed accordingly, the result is 51.49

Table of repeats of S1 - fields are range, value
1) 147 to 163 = 49.25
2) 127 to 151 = 52.11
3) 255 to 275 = 22.1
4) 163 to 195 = 28.34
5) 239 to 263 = 30.73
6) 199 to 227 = 25.3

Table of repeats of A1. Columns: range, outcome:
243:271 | 50.72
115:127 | 54.97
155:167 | 52.23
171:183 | 39.64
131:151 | 53.76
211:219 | 42.7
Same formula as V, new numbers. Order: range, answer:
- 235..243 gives 33.6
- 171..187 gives 36.2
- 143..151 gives 53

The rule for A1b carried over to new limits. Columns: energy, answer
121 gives 53.38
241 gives 30.73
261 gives 39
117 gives 53.56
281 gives 42.8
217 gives 42.7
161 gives 49.25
